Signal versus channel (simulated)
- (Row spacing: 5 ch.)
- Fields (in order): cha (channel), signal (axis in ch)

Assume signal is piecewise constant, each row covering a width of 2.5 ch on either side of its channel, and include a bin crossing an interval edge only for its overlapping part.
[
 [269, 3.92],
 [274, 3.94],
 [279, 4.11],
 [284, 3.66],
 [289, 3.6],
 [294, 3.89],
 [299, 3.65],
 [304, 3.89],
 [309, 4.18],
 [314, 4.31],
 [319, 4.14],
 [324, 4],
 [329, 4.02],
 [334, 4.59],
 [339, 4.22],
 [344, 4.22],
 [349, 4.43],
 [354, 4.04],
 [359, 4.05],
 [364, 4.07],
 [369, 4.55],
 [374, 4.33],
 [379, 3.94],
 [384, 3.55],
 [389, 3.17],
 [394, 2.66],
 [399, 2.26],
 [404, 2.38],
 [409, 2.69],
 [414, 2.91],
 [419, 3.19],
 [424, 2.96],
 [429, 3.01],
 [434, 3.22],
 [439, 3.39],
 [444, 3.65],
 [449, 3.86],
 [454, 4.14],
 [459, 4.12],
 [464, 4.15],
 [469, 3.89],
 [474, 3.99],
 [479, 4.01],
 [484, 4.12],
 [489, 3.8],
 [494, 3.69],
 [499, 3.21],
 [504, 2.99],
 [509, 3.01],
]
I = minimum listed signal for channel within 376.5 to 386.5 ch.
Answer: 3.55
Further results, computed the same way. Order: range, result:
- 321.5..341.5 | 4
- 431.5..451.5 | 3.22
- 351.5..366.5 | 4.04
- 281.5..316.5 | 3.6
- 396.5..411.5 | 2.26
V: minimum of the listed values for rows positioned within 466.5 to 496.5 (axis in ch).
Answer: 3.69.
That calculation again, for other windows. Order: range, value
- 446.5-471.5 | 3.86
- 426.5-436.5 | 3.01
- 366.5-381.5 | 3.94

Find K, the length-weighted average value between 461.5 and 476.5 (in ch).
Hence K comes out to 4.01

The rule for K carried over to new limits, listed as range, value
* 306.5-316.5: 4.24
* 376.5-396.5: 3.33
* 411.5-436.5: 3.06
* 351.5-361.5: 4.04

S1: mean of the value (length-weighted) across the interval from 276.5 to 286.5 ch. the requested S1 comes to 3.89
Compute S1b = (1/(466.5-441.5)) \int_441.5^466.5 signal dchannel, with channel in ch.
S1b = 3.98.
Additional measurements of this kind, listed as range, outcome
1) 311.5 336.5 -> 4.21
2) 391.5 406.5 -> 2.43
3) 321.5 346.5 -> 4.21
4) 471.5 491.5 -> 3.98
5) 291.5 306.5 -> 3.81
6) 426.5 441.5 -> 3.21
